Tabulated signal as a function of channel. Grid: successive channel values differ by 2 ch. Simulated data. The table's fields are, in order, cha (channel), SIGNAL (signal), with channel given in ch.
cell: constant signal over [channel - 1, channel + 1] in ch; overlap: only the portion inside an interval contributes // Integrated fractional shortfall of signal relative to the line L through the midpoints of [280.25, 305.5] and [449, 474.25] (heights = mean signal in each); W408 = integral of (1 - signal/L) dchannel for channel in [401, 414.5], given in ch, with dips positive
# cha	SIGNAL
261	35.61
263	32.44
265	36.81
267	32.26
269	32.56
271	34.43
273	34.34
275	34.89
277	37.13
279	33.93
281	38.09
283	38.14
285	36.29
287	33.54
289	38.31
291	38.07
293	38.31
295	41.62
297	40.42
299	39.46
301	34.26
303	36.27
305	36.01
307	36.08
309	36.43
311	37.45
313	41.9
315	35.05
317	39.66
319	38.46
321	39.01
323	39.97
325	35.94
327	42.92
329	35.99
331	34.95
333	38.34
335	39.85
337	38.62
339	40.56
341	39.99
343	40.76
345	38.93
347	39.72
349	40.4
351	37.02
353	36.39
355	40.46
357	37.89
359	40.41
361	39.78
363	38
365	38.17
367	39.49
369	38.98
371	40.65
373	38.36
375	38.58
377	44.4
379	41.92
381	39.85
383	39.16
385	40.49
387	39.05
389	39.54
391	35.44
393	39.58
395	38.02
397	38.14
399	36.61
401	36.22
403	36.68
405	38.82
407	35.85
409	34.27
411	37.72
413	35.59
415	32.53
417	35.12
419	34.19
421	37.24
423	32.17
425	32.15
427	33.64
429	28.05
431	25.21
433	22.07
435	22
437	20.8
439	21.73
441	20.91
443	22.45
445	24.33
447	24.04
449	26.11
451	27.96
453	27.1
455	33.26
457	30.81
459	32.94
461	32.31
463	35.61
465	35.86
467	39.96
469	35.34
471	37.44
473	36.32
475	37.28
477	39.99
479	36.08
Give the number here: -0.6 ch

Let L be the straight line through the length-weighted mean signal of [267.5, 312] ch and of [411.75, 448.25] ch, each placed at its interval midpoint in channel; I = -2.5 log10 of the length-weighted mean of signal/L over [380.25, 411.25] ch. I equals -0.25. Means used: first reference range 36.6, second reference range 28.1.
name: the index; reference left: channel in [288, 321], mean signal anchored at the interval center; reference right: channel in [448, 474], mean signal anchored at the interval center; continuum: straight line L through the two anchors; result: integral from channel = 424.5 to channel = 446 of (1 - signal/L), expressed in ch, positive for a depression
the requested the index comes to 5.9 ch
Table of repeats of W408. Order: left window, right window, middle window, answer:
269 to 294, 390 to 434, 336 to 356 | -2.3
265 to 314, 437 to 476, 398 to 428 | -3.0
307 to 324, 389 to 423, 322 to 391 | -3.3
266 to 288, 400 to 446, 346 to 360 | -2.7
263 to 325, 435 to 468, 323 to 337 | -1.3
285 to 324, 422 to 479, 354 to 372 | -2.4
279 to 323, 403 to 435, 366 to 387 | -3.4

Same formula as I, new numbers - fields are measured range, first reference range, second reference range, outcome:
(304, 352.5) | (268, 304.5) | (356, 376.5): -0.01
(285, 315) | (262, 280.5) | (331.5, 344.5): -0.03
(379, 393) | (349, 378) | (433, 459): -0.11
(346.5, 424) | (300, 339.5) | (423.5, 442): -0.24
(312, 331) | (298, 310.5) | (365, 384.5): -0.04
